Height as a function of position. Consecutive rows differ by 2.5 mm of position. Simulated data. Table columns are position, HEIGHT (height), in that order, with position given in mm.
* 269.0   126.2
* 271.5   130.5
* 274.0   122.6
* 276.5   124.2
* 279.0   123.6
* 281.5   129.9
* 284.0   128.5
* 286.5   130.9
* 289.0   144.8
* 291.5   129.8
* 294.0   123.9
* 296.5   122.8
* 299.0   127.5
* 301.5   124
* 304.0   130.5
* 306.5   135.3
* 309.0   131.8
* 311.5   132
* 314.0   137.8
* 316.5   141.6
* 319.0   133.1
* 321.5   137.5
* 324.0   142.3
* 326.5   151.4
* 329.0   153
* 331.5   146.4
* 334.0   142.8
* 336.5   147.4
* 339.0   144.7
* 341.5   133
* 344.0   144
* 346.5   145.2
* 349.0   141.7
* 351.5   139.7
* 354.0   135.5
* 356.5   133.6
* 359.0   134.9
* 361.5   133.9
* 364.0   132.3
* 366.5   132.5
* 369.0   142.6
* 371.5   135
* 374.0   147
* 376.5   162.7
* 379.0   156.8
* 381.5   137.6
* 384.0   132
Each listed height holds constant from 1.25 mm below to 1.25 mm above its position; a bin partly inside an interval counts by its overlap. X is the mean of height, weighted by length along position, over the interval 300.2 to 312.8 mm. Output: 131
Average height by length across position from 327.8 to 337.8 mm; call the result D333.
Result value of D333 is 147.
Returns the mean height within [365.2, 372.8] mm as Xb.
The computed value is 137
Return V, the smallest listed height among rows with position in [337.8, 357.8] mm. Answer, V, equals 133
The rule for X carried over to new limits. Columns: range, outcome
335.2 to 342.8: 142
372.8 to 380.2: 156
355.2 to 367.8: 133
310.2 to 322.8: 136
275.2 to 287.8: 127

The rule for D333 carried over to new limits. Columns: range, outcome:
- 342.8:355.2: 141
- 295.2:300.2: 125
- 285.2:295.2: 132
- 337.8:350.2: 142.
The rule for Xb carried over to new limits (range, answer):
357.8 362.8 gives 134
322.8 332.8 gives 148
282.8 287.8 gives 130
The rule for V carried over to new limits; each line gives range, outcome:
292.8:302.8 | 122.8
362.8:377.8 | 132.3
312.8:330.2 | 133.1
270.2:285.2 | 122.6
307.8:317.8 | 131.8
